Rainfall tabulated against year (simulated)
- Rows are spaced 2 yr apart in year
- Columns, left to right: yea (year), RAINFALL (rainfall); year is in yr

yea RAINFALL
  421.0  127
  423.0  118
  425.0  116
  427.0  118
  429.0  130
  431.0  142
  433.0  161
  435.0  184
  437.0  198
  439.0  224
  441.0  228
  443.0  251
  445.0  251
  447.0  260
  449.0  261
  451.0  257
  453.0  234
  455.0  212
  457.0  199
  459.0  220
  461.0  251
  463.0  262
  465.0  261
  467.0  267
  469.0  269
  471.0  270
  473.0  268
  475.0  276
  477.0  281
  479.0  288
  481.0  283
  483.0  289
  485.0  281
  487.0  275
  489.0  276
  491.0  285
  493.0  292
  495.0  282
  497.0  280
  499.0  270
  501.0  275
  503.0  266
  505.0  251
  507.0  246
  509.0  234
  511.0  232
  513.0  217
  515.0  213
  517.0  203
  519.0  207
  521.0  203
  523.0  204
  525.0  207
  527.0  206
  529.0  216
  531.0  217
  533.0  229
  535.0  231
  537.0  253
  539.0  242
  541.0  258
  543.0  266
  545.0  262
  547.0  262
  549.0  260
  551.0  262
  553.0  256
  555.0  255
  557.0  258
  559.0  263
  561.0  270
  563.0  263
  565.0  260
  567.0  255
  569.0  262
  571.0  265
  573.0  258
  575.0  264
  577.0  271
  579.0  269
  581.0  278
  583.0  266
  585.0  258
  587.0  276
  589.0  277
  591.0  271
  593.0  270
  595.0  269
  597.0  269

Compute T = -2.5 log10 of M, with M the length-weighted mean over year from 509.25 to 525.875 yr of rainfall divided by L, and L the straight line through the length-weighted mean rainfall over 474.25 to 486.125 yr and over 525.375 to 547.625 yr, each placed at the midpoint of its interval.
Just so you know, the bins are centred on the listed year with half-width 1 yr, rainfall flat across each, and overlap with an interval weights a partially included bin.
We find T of 0.20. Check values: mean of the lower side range 283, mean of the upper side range 239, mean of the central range 212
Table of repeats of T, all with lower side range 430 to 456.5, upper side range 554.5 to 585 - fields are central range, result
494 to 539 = 0.05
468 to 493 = -0.20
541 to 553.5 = -0.02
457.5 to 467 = -0.10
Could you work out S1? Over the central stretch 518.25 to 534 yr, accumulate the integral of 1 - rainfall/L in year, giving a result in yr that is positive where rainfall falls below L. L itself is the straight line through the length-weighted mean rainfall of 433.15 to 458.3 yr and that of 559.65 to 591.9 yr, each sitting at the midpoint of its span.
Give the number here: 2.53 yr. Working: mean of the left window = 227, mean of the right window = 266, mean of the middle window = 211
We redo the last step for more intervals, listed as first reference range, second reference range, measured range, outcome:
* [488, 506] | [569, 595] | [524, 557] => 3.5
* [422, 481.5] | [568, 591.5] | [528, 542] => 1.0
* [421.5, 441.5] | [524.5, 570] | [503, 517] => -0.8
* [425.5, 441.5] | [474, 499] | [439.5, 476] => -5.0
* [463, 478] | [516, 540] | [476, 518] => -2.8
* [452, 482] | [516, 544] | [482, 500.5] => -2.8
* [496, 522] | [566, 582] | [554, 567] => -0.1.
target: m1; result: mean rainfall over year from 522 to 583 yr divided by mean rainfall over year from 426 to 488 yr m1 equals 1.06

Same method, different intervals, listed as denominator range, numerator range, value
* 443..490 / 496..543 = 0.90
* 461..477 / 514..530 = 0.78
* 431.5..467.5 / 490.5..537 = 1.03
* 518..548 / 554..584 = 1.14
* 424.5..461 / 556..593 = 1.30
